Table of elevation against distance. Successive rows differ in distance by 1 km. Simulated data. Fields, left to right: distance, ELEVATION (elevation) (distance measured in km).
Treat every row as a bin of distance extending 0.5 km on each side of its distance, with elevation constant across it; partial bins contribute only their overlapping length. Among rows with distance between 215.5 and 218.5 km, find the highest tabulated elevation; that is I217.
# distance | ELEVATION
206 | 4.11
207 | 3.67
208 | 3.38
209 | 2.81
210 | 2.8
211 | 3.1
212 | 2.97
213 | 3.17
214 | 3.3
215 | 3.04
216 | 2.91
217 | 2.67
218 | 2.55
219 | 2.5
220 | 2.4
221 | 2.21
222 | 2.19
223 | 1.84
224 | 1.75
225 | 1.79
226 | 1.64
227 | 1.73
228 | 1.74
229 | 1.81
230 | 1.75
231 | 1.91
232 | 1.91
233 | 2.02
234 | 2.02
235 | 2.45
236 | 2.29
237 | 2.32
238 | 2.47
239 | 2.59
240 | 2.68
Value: 2.91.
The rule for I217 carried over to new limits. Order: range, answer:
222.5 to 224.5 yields 1.84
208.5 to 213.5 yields 3.17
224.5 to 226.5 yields 1.79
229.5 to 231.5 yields 1.91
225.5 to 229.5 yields 1.81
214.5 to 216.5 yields 3.04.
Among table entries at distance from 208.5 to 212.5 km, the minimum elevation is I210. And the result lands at 2.8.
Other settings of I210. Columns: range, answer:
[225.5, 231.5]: 1.64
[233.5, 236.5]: 2.02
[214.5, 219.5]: 2.5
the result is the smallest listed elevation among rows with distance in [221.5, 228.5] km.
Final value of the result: 1.64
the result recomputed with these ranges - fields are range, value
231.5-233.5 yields 1.91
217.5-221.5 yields 2.21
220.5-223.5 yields 1.84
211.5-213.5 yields 2.97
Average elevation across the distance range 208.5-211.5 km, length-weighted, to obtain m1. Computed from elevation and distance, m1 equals 2.9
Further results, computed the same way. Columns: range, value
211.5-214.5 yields 3.15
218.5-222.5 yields 2.32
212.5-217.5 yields 3.02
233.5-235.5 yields 2.24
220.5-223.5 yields 2.08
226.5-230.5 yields 1.76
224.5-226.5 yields 1.71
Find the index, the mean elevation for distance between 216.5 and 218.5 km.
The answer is 2.61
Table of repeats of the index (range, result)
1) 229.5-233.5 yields 1.9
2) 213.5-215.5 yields 3.17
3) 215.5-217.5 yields 2.79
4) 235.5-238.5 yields 2.36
